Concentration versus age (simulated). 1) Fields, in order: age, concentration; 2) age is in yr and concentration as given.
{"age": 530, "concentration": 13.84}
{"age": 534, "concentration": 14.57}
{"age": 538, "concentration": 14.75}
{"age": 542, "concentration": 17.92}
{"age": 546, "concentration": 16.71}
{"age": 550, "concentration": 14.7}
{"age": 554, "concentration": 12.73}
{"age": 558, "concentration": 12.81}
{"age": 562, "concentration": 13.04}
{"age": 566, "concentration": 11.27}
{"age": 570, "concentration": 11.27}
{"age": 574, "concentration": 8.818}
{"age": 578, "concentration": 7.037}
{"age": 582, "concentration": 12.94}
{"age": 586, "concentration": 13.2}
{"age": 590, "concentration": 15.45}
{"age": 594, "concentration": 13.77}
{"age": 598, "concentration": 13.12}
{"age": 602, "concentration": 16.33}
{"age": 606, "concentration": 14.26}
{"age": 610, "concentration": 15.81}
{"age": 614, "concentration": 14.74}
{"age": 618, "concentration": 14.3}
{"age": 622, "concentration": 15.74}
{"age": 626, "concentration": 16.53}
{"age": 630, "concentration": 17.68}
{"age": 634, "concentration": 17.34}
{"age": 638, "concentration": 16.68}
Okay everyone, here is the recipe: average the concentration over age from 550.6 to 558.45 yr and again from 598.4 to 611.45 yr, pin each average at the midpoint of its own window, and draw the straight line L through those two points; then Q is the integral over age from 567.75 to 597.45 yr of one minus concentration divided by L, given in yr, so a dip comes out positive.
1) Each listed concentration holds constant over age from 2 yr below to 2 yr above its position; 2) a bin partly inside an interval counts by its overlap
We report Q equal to 5.10 yr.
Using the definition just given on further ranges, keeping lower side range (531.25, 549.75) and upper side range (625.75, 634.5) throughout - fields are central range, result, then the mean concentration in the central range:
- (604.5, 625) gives 2.37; 15.1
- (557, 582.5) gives 8.49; 10.8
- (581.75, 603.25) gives 3.23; 14.2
